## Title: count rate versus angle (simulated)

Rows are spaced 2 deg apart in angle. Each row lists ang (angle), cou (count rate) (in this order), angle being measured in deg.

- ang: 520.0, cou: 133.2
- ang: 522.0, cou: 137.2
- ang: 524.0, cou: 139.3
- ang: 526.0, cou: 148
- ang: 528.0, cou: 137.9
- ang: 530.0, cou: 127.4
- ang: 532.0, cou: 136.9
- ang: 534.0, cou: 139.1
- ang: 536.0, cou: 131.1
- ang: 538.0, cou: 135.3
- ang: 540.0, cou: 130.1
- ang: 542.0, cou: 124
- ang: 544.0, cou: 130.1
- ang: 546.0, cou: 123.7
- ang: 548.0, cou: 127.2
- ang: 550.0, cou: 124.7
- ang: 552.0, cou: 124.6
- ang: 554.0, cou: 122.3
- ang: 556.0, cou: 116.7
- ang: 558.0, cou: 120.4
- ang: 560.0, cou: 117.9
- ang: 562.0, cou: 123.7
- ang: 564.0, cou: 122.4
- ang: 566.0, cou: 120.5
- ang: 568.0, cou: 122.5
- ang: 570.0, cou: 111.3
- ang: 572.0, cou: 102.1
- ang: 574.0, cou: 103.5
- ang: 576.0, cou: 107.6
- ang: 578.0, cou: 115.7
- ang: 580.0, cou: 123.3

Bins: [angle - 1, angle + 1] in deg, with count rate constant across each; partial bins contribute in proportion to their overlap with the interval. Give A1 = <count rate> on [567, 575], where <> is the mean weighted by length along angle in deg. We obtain 110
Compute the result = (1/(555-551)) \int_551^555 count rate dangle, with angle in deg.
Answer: 123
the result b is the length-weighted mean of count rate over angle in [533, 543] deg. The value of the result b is 132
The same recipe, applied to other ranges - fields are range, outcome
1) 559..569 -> 121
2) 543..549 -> 127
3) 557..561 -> 119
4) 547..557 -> 123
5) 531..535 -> 138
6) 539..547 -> 127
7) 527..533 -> 134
